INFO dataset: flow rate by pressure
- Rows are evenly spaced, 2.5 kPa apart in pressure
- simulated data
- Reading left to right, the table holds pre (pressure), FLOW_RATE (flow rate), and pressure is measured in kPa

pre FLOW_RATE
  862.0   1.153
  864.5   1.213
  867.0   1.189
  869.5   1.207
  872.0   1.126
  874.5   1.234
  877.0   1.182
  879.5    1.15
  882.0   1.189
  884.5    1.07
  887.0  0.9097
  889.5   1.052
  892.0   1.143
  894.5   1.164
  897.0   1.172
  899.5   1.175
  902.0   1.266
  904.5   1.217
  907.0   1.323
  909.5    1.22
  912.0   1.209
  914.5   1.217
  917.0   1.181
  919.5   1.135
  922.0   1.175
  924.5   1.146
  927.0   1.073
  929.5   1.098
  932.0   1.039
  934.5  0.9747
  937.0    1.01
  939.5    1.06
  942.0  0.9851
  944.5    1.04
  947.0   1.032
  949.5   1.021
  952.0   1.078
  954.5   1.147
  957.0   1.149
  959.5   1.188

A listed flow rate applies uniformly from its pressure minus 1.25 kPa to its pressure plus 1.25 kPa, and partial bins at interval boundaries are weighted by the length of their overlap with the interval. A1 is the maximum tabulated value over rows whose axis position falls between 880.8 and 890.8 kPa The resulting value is 1.189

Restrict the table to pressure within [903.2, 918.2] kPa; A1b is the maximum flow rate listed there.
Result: 1.323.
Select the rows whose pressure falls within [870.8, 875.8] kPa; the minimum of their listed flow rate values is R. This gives 1.126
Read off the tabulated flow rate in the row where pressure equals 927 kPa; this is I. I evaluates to 1.073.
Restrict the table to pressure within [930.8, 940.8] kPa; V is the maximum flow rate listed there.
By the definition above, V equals 1.06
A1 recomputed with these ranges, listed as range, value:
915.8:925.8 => 1.181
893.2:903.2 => 1.266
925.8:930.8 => 1.098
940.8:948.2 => 1.04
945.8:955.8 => 1.147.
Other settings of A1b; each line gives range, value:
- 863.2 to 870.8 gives 1.213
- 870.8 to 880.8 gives 1.234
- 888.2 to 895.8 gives 1.164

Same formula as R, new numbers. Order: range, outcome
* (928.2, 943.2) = 0.9747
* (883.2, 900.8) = 0.9097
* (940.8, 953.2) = 0.9851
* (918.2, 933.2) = 1.039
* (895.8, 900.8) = 1.172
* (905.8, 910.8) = 1.22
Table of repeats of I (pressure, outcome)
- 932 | 1.039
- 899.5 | 1.175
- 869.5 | 1.207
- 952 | 1.078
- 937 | 1.01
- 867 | 1.189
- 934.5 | 0.9747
